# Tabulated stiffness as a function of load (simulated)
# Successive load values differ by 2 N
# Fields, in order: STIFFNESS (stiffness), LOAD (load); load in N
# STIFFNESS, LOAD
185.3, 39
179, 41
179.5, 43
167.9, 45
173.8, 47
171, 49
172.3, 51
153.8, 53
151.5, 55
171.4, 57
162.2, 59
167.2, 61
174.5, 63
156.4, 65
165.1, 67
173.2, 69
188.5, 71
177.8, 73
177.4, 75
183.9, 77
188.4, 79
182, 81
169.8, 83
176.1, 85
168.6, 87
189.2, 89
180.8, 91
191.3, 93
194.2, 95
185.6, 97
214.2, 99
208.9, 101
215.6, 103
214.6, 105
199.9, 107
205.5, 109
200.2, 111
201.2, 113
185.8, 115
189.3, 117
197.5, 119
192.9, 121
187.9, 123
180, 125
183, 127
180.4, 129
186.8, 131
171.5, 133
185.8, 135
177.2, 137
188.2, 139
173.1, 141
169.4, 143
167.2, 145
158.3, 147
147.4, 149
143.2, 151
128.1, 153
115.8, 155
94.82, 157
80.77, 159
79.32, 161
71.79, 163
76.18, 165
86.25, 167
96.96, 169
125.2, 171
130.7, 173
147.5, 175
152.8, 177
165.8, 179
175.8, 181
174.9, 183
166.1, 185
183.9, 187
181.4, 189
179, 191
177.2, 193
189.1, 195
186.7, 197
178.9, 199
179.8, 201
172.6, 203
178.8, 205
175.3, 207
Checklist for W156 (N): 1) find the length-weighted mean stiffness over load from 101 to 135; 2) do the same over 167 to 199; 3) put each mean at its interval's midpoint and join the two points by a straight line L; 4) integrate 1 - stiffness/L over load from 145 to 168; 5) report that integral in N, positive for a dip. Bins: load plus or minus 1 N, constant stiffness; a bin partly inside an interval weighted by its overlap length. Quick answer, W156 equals 8.5 N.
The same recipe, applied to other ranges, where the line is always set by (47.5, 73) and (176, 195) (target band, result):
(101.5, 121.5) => -3.6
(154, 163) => 4.3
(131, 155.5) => 1.3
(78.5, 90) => -0.7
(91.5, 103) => -2.0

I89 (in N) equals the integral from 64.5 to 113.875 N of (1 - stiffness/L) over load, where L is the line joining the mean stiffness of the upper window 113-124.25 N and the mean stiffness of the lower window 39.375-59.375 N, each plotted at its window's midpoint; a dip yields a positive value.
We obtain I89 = -1.79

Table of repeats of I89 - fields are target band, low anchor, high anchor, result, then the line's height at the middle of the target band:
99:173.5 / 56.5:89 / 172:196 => 4.8 N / 171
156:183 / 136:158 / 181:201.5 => 8.2 N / 166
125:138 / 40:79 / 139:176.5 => -4.2 N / 137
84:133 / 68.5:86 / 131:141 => -3.3 N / 180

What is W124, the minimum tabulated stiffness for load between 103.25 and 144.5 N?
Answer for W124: 169.4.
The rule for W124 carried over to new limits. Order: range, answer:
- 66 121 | 165.1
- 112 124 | 185.8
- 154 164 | 71.79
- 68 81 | 173.2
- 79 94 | 168.6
